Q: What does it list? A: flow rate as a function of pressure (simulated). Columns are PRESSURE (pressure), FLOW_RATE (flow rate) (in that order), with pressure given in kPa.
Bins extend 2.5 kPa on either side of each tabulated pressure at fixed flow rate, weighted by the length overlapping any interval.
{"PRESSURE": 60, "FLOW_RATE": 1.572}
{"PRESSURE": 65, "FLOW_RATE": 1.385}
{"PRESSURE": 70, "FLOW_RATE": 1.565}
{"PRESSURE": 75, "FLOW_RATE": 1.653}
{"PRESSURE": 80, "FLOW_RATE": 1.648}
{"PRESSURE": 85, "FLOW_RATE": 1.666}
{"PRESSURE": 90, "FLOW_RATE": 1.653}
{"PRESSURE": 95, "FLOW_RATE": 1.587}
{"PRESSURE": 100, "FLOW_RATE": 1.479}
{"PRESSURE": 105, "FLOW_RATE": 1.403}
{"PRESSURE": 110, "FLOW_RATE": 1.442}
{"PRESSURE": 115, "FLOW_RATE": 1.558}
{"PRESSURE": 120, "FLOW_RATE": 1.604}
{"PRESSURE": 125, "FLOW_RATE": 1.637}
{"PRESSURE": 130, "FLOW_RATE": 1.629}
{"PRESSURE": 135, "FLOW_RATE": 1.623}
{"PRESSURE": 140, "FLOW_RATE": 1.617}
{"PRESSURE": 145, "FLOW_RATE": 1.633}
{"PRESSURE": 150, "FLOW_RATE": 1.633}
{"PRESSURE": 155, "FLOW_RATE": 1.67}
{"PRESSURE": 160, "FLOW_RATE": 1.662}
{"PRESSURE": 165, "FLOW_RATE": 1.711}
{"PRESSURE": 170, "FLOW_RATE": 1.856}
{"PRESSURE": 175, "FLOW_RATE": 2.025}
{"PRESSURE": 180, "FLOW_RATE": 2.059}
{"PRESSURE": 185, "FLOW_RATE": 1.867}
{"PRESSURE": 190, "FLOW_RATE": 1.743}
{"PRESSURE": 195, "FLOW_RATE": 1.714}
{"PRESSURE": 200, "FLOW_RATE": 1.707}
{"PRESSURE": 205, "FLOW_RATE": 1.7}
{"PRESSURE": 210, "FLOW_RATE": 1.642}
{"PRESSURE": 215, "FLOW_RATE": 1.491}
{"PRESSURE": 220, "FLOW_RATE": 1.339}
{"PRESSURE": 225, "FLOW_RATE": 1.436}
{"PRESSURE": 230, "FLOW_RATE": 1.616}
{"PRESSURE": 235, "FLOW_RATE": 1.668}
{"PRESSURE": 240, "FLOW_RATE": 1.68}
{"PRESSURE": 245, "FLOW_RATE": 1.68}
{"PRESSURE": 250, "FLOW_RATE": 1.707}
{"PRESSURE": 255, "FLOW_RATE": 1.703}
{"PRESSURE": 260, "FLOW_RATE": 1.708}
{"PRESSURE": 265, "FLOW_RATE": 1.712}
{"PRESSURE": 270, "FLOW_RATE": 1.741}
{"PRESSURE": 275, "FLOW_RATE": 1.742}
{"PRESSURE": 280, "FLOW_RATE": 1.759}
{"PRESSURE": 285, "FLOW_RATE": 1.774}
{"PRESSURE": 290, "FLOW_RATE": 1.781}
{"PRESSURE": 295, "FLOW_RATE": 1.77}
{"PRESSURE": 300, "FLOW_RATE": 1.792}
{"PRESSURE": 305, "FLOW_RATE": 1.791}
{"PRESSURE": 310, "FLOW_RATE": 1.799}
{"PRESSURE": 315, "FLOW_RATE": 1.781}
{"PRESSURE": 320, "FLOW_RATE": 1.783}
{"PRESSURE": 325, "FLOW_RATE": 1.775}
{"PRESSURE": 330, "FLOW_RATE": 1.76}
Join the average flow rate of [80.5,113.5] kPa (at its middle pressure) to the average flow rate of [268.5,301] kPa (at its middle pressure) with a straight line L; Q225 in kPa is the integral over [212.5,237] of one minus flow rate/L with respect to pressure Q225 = 2.7 kPa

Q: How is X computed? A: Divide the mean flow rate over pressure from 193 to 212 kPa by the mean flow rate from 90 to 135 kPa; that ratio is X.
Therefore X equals 1.09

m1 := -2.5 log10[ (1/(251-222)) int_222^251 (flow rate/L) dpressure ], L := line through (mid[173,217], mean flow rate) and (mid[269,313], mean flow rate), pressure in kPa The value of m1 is 0.10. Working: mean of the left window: 1.77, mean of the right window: 1.77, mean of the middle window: 1.62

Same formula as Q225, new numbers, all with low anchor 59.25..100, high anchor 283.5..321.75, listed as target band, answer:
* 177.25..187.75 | -1.77 kPa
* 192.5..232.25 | 2.86 kPa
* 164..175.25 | -1.26 kPa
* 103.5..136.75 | 1.27 kPa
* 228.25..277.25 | 1.21 kPa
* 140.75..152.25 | 0.10 kPa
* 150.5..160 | -0.04 kPa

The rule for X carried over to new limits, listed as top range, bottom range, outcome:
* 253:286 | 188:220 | 1.06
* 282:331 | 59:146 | 1.13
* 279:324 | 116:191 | 1.03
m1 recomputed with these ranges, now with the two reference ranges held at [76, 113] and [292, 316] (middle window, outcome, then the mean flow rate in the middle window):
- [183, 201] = -0.060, 1.76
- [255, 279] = 0.013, 1.73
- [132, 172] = -0.034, 1.67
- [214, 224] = 0.202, 1.41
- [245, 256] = 0.018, 1.7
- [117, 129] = -0.020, 1.62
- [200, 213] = 0.006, 1.67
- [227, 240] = 0.045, 1.64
